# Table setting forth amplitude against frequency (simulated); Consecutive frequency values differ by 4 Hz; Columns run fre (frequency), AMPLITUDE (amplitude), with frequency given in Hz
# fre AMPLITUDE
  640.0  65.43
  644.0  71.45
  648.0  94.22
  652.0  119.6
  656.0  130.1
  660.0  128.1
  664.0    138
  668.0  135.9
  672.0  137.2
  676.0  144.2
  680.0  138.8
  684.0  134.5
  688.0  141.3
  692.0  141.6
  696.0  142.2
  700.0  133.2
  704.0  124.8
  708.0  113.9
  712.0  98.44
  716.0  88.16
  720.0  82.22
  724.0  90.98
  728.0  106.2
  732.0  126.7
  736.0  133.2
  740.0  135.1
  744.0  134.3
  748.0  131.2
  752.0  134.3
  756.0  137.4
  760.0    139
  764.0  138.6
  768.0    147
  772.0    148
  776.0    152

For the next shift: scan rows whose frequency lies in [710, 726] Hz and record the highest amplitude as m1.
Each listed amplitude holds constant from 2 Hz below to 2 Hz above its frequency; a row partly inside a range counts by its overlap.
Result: 98.44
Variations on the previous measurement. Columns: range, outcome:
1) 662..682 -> 144.2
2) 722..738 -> 133.2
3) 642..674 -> 138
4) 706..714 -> 113.9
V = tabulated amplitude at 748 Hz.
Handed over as 131.2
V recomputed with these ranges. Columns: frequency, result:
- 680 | 138.8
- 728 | 106.2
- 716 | 88.16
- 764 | 138.6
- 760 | 139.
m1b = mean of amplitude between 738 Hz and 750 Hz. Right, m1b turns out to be 134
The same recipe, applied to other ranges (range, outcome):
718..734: 102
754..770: 140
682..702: 139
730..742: 132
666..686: 138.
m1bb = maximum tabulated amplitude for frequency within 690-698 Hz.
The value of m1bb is 142.2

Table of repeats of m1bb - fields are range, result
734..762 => 139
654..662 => 130.1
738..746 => 135.1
